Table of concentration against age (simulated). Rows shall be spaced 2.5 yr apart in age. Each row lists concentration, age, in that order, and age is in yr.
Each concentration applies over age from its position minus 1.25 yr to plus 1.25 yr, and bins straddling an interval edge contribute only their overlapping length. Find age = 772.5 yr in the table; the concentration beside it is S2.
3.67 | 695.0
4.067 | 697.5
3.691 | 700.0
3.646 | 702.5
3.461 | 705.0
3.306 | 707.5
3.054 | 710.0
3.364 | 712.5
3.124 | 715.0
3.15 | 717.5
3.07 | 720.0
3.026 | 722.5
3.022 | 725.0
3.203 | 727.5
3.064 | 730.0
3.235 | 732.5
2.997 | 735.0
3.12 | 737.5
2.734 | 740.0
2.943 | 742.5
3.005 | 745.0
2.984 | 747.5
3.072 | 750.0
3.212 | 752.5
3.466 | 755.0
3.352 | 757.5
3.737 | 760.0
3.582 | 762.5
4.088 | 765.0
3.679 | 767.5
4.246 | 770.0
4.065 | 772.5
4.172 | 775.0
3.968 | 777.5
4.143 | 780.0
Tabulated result 4.065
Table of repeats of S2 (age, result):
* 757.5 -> 3.352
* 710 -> 3.054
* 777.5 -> 3.968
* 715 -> 3.124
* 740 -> 2.734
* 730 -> 3.064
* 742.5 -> 2.943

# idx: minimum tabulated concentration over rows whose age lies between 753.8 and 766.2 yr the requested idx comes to 3.352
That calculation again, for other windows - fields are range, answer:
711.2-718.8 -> 3.124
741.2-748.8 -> 2.943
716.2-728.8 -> 3.022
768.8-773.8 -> 4.065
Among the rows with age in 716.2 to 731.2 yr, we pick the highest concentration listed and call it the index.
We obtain 3.203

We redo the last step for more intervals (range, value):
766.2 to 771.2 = 4.246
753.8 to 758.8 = 3.466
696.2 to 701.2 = 4.067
